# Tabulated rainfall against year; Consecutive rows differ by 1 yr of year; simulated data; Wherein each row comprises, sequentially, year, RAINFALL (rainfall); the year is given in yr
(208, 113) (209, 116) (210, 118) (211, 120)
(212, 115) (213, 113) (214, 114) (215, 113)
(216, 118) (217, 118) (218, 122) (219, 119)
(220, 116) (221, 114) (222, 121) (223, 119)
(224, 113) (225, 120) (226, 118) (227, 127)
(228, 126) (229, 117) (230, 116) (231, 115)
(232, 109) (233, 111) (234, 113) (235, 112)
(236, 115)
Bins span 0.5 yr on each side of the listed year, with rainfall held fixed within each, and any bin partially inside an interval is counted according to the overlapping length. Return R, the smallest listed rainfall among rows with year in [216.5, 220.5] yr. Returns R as 116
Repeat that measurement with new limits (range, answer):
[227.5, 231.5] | 115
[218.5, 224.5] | 113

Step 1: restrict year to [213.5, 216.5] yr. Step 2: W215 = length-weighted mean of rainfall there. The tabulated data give 115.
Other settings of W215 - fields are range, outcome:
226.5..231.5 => 120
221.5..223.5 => 120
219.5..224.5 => 117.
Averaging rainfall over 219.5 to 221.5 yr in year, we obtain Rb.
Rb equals 115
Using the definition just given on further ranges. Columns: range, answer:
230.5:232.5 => 112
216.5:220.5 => 119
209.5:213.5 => 116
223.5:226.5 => 117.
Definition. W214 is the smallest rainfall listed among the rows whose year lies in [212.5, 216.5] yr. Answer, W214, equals 113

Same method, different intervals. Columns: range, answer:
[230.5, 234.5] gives 109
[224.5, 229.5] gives 117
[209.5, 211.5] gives 118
